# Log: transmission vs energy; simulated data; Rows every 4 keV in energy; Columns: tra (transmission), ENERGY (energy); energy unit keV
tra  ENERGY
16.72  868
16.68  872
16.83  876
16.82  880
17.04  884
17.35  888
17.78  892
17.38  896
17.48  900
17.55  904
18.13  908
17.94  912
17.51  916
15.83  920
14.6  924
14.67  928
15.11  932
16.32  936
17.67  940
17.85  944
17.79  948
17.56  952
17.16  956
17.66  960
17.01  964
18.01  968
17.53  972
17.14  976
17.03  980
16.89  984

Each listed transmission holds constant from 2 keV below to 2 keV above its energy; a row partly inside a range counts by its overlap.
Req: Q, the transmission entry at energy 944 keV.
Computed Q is 17.85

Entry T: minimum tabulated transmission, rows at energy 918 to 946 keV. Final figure 14.6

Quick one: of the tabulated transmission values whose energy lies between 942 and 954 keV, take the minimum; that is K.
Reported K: 17.56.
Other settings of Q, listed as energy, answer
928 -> 14.67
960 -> 17.66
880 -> 16.82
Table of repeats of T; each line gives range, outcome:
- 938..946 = 17.67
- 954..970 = 17.01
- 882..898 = 17.04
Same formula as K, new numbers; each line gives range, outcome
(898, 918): 17.48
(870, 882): 16.68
